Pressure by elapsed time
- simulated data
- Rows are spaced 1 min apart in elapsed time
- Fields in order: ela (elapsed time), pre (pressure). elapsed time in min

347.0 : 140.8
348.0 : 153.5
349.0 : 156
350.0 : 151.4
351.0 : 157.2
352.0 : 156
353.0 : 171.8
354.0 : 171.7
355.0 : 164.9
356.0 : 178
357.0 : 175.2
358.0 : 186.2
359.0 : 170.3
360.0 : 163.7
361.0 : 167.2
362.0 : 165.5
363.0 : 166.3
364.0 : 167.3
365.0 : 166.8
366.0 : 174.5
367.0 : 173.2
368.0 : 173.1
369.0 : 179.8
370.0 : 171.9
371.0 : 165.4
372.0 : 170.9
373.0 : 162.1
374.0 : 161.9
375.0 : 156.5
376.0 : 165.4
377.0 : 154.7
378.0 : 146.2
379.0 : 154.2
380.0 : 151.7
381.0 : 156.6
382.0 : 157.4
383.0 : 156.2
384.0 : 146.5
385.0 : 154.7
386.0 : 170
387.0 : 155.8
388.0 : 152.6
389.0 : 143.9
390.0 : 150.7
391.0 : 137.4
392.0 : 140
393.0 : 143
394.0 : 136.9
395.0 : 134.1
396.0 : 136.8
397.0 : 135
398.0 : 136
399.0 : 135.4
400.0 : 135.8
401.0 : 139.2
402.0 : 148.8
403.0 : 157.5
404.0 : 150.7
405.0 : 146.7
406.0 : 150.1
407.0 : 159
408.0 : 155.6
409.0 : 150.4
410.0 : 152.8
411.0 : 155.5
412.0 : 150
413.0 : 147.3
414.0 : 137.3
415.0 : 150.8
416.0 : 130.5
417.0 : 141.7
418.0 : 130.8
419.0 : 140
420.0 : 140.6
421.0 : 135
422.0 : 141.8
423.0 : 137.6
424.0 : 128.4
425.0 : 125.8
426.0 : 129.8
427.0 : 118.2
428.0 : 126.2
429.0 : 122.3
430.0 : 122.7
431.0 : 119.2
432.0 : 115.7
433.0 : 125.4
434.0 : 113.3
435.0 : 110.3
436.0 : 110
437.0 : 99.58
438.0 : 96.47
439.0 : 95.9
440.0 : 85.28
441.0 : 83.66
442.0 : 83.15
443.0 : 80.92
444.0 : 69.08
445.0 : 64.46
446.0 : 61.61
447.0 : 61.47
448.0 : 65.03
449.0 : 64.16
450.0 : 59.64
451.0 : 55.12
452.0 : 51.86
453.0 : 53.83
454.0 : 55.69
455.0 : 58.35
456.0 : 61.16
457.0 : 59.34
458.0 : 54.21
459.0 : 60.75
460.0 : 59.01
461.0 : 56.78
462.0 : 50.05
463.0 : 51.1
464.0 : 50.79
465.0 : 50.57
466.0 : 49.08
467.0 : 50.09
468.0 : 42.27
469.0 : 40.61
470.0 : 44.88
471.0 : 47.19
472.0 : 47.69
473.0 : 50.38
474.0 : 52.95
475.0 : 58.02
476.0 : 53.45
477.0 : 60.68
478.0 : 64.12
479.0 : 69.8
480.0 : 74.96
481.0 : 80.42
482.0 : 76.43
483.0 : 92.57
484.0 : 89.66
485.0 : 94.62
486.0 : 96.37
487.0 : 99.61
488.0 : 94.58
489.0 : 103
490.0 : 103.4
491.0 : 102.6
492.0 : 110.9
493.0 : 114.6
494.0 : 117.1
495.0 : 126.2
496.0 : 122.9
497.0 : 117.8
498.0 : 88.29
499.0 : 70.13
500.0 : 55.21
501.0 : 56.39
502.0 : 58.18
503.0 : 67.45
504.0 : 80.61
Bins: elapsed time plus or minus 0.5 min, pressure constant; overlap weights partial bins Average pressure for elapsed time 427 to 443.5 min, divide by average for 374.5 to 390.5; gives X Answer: 0.69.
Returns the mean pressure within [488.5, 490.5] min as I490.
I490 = 103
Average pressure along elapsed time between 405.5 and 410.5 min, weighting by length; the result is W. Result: 154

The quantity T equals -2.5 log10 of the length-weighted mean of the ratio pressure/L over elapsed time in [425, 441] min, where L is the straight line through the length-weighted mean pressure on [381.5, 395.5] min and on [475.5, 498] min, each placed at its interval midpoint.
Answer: 0.11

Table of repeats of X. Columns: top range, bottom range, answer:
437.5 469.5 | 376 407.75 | 0.42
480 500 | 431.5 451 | 1.15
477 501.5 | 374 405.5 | 0.62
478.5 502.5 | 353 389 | 0.56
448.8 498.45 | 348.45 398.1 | 0.45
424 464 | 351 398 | 0.52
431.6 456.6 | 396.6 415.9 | 0.54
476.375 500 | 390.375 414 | 0.64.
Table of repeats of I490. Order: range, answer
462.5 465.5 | 50.8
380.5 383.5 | 157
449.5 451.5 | 57.4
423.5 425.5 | 127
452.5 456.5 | 57.3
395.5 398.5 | 136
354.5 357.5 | 173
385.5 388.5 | 159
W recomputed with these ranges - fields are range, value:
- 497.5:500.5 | 71.2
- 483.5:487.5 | 95.1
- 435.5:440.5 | 97.4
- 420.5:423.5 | 138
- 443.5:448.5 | 64.3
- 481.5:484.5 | 86.2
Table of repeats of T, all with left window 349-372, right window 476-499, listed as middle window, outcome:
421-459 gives 0.331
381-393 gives 0.014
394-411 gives -0.011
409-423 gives -0.051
